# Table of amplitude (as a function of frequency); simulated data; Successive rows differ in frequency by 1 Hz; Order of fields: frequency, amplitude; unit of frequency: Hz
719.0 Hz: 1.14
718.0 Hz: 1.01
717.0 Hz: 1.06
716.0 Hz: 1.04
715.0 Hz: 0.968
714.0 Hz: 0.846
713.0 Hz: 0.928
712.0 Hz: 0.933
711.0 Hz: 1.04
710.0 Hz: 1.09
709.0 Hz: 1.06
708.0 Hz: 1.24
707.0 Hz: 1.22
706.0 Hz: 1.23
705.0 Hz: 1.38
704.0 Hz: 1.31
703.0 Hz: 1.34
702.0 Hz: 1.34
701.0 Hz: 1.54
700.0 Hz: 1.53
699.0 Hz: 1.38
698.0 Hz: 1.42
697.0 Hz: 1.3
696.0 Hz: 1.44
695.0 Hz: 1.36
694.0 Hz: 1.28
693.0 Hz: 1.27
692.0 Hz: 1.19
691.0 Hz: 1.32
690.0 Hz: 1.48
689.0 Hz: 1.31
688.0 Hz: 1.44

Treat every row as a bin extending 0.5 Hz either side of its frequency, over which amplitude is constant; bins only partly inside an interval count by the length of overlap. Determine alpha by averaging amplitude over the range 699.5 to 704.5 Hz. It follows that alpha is 1.41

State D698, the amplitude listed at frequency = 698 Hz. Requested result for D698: 1.42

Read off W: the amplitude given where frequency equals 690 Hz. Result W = 1.48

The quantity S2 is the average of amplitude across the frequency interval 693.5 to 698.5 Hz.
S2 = 1.36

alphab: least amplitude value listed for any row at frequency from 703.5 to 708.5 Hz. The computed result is 1.22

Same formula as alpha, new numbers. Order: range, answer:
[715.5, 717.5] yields 1.05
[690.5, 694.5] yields 1.27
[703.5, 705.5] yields 1.34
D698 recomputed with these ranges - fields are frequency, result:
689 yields 1.31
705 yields 1.38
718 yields 1.01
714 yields 0.846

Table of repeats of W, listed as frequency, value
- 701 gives 1.54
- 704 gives 1.31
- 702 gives 1.34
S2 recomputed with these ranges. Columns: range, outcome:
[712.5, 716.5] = 0.946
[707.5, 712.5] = 1.07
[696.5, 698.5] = 1.36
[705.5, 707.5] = 1.23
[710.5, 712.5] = 0.987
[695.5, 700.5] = 1.41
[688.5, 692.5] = 1.32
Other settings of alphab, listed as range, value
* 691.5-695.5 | 1.19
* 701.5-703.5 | 1.34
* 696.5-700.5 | 1.3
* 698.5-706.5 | 1.23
